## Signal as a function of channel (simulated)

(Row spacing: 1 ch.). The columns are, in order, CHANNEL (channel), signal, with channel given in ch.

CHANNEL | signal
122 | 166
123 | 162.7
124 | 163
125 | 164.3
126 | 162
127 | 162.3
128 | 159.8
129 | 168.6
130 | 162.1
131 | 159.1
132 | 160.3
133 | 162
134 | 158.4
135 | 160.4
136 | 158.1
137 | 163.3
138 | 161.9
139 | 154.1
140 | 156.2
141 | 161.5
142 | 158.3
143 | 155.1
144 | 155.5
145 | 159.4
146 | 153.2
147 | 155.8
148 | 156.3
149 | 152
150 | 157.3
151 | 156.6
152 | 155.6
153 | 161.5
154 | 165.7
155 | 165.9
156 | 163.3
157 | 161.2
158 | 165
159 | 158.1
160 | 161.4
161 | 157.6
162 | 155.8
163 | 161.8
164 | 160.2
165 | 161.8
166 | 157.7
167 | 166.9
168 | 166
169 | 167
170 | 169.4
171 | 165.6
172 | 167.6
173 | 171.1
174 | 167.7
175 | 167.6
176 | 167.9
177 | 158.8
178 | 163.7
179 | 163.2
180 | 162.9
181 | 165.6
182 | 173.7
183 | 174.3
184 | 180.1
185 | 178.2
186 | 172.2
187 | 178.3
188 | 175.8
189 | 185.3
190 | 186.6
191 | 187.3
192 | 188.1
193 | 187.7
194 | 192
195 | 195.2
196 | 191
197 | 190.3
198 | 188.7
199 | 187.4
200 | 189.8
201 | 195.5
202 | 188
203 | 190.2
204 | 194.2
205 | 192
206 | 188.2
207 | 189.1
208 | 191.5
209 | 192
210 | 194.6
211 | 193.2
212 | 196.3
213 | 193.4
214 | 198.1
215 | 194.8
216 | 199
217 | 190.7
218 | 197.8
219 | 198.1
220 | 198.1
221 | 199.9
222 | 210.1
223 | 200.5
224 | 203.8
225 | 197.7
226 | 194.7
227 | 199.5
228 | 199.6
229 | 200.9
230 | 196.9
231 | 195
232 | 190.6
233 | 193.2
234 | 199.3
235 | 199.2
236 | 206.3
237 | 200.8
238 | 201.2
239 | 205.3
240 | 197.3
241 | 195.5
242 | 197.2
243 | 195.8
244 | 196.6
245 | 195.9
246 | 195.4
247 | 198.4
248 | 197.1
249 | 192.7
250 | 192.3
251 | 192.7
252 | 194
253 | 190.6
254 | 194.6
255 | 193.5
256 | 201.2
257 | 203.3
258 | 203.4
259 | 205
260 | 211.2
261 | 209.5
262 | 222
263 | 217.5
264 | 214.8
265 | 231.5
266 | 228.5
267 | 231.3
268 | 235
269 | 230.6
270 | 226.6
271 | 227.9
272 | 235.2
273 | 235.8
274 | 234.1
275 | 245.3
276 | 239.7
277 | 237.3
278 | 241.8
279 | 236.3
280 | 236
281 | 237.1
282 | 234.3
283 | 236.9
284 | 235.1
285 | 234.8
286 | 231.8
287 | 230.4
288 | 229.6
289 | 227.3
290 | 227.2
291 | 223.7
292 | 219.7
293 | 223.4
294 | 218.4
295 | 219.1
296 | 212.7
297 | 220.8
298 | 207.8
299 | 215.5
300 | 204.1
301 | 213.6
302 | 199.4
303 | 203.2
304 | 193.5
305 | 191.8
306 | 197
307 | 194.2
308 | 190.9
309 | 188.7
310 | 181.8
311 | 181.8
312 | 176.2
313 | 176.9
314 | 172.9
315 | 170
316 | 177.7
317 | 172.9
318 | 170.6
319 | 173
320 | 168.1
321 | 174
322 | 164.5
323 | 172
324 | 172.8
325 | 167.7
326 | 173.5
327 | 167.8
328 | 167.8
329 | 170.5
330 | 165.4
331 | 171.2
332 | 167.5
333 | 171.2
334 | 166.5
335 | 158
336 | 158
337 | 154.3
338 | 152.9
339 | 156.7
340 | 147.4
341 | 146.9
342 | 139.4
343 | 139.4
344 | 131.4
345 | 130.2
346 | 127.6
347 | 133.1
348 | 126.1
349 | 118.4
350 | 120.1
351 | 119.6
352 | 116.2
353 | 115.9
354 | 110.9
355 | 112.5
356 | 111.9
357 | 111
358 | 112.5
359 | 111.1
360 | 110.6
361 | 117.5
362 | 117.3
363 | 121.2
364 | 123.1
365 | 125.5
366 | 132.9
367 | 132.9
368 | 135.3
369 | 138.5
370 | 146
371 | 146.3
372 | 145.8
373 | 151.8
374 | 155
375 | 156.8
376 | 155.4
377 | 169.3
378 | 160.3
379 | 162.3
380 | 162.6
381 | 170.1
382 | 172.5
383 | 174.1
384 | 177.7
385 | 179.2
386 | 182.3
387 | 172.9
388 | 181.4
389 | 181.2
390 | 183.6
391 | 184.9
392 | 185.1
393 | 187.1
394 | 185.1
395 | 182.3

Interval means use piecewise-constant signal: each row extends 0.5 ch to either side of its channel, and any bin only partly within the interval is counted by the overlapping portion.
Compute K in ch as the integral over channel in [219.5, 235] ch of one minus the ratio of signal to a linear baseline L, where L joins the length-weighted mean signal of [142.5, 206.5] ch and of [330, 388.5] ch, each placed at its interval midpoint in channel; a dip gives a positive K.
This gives -3.4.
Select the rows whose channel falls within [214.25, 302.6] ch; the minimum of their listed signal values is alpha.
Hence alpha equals 190.6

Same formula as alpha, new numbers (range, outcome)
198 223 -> 187.4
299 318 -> 170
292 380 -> 110.6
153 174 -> 155.8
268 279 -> 226.6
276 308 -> 190.9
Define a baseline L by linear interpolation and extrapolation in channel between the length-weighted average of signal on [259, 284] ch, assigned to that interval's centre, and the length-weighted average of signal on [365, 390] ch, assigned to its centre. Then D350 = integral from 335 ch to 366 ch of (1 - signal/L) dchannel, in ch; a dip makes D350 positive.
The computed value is 8.8 ch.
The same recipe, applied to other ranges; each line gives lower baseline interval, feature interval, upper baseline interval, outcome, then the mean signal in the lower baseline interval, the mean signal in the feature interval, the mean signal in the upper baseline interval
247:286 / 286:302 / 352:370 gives -2.4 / 220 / 219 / 121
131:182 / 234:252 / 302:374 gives -4.7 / 161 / 198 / 152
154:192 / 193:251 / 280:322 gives -4.4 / 168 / 196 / 204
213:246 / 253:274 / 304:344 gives -3.3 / 198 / 218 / 169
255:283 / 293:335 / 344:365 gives -3.7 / 226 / 185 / 119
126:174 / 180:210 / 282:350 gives -3.4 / 161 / 186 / 182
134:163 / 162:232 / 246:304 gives -0.8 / 159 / 184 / 219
